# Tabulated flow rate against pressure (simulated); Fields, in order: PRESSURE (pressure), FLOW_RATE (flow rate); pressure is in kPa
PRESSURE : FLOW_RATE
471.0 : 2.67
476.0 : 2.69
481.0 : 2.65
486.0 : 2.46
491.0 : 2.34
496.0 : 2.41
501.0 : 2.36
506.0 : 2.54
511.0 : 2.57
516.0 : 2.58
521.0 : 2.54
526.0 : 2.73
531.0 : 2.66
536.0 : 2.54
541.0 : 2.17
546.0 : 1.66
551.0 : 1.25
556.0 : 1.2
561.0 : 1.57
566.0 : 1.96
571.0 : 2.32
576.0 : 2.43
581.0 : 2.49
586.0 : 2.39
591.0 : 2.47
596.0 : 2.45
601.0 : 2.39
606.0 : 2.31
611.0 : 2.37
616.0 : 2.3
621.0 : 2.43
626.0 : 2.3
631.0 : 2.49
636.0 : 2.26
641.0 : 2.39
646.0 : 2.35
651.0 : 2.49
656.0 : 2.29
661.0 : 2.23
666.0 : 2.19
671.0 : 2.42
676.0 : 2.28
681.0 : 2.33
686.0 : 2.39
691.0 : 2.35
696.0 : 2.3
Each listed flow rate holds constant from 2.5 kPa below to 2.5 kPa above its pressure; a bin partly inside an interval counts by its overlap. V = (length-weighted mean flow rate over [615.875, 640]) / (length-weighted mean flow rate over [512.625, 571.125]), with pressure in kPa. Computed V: 1.13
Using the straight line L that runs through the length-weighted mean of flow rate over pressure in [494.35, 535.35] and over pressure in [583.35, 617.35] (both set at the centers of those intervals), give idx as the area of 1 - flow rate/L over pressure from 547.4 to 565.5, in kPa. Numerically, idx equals 7.63 kPa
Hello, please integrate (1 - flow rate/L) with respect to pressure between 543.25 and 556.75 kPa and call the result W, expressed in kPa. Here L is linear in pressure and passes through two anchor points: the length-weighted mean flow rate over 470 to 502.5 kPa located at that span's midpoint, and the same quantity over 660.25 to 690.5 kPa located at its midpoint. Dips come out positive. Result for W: 5.7 kPa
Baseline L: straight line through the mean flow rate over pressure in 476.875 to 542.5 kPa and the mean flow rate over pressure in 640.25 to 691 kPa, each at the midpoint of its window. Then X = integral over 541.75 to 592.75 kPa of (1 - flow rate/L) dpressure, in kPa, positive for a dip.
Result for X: 9.8 kPa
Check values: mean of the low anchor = 2.51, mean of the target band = 1.97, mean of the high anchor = 2.33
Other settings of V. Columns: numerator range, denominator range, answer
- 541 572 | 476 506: 0.68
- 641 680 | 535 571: 1.31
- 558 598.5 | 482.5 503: 0.93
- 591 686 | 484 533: 0.93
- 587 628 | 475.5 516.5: 0.95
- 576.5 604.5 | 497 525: 0.96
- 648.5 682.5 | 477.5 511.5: 0.94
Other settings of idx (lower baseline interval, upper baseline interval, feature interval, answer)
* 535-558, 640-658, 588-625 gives -4.9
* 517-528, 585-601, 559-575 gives 3.2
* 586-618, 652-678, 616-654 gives -0.7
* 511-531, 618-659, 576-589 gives 0.3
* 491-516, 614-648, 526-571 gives 8.9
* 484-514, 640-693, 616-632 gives -0.1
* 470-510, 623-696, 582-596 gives -0.2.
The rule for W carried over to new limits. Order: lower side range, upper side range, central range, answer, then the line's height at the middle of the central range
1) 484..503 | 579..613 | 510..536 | -2.33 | 2.4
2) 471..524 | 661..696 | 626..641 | 0.03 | 2.37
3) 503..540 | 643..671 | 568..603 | 0.58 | 2.45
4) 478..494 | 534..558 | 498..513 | -1.58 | 2.25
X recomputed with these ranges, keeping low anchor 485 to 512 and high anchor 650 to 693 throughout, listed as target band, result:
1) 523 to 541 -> -1.2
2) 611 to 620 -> 0.1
